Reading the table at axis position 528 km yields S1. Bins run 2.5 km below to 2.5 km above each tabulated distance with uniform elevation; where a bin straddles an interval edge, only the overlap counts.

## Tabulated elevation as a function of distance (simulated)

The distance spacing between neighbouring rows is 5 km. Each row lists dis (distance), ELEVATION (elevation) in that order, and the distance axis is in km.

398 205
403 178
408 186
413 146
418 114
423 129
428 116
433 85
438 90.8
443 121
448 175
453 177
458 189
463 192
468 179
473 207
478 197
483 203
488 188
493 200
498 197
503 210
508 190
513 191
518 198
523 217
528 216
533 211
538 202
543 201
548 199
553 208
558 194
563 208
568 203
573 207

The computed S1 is 216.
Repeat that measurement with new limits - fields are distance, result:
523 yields 217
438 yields 90.8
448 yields 175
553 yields 208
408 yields 186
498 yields 197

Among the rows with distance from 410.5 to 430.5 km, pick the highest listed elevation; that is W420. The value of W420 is 146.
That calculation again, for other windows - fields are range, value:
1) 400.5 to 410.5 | 186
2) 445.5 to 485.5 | 207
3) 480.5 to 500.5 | 203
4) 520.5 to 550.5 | 217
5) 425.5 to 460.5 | 189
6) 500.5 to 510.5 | 210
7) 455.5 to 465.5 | 192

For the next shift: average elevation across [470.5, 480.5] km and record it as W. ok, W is 202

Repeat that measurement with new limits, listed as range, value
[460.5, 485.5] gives 196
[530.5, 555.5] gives 204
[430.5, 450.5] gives 118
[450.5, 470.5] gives 184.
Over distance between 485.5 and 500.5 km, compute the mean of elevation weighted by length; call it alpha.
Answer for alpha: 195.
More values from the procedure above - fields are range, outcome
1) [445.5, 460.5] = 180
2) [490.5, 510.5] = 199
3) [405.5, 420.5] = 149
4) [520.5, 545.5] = 209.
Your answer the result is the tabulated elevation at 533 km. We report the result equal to 211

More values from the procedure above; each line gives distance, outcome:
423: 129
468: 179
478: 197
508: 190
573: 207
